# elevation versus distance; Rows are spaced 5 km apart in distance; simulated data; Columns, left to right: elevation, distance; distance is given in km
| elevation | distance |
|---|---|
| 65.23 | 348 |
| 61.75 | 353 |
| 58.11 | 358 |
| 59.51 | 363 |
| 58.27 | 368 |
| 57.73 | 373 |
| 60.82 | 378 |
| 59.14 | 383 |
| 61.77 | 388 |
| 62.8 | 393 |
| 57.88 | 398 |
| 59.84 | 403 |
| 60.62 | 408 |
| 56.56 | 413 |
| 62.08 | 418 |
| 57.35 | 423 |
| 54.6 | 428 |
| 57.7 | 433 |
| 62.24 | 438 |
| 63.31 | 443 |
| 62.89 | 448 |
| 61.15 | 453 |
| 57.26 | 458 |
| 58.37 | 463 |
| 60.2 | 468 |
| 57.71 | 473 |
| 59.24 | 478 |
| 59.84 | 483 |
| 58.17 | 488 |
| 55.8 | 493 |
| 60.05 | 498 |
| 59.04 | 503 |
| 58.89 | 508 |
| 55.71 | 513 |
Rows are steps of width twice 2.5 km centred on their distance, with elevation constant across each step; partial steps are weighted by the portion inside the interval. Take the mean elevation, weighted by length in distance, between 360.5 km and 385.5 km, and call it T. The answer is 59.1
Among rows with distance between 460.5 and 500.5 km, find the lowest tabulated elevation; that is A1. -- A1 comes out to 55.8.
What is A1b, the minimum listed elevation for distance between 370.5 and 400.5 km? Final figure 57.73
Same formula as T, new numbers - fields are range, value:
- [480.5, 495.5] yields 57.9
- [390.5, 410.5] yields 60.3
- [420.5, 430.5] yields 56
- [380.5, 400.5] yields 60.4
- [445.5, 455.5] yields 62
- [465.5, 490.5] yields 59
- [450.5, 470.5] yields 59.2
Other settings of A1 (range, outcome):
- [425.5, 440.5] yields 54.6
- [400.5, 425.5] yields 56.56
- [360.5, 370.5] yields 58.27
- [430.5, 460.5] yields 57.26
